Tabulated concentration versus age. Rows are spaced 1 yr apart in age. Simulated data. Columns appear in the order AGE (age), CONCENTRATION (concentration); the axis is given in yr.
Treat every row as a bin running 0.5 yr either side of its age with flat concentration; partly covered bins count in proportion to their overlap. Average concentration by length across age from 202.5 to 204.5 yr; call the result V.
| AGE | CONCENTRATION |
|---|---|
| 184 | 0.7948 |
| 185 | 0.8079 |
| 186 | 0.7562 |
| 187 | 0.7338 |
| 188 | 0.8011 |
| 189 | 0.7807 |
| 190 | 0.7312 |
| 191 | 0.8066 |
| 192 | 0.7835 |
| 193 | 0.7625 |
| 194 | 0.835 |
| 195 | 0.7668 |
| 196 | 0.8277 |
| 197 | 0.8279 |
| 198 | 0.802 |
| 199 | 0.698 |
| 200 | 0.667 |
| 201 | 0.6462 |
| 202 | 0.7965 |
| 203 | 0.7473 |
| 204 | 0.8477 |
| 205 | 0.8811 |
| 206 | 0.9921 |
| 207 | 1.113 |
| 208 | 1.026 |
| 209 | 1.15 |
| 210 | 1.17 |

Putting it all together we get 0.797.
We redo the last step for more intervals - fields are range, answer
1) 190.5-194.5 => 0.797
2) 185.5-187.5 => 0.745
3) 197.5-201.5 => 0.703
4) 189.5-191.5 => 0.769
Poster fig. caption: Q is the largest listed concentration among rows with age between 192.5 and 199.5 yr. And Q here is 0.835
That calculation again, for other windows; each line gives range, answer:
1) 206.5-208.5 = 1.113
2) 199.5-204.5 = 0.8477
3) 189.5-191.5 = 0.8066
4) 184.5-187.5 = 0.8079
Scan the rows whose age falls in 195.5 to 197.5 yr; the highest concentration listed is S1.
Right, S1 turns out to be 0.8279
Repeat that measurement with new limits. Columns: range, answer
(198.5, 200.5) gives 0.698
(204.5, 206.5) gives 0.9921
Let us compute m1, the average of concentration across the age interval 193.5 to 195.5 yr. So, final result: 0.801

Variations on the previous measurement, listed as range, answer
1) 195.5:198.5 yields 0.819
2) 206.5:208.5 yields 1.07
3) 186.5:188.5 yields 0.767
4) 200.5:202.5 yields 0.721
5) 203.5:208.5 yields 0.972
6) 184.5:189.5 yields 0.776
